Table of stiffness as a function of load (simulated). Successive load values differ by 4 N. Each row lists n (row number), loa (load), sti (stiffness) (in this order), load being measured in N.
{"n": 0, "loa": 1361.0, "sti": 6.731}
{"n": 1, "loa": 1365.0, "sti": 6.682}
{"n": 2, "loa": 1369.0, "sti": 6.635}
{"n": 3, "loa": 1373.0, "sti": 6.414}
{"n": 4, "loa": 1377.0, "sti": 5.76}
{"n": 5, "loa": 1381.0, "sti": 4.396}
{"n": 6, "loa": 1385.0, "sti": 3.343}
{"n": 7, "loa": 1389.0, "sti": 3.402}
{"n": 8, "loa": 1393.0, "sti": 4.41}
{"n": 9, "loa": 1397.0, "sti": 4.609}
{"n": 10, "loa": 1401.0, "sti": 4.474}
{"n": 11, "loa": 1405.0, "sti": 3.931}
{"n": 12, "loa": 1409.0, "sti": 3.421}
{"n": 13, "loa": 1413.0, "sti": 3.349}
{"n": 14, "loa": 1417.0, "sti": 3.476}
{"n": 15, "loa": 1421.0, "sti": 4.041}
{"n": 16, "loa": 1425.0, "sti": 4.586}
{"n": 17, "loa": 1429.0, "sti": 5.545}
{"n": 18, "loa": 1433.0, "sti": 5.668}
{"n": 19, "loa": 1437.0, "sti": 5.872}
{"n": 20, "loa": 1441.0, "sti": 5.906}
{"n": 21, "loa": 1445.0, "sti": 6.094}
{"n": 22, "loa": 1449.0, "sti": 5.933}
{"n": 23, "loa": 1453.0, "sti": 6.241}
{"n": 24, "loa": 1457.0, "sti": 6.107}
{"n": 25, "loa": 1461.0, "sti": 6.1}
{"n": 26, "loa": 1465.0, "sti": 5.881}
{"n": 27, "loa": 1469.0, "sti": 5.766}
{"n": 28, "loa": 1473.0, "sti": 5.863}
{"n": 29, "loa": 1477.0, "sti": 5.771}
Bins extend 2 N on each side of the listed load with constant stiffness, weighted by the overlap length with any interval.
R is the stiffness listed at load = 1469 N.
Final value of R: 5.766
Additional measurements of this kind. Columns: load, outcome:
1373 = 6.414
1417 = 3.476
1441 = 5.906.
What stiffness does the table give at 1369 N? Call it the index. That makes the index 6.635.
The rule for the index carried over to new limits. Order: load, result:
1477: 5.771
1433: 5.668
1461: 6.1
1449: 5.933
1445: 6.094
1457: 6.107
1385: 3.343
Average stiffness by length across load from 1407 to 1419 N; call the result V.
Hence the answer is 3.42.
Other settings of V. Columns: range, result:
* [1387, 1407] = 4.17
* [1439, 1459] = 6.06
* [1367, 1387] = 5.31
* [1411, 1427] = 3.86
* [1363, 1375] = 6.58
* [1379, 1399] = 4.03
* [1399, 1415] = 3.79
